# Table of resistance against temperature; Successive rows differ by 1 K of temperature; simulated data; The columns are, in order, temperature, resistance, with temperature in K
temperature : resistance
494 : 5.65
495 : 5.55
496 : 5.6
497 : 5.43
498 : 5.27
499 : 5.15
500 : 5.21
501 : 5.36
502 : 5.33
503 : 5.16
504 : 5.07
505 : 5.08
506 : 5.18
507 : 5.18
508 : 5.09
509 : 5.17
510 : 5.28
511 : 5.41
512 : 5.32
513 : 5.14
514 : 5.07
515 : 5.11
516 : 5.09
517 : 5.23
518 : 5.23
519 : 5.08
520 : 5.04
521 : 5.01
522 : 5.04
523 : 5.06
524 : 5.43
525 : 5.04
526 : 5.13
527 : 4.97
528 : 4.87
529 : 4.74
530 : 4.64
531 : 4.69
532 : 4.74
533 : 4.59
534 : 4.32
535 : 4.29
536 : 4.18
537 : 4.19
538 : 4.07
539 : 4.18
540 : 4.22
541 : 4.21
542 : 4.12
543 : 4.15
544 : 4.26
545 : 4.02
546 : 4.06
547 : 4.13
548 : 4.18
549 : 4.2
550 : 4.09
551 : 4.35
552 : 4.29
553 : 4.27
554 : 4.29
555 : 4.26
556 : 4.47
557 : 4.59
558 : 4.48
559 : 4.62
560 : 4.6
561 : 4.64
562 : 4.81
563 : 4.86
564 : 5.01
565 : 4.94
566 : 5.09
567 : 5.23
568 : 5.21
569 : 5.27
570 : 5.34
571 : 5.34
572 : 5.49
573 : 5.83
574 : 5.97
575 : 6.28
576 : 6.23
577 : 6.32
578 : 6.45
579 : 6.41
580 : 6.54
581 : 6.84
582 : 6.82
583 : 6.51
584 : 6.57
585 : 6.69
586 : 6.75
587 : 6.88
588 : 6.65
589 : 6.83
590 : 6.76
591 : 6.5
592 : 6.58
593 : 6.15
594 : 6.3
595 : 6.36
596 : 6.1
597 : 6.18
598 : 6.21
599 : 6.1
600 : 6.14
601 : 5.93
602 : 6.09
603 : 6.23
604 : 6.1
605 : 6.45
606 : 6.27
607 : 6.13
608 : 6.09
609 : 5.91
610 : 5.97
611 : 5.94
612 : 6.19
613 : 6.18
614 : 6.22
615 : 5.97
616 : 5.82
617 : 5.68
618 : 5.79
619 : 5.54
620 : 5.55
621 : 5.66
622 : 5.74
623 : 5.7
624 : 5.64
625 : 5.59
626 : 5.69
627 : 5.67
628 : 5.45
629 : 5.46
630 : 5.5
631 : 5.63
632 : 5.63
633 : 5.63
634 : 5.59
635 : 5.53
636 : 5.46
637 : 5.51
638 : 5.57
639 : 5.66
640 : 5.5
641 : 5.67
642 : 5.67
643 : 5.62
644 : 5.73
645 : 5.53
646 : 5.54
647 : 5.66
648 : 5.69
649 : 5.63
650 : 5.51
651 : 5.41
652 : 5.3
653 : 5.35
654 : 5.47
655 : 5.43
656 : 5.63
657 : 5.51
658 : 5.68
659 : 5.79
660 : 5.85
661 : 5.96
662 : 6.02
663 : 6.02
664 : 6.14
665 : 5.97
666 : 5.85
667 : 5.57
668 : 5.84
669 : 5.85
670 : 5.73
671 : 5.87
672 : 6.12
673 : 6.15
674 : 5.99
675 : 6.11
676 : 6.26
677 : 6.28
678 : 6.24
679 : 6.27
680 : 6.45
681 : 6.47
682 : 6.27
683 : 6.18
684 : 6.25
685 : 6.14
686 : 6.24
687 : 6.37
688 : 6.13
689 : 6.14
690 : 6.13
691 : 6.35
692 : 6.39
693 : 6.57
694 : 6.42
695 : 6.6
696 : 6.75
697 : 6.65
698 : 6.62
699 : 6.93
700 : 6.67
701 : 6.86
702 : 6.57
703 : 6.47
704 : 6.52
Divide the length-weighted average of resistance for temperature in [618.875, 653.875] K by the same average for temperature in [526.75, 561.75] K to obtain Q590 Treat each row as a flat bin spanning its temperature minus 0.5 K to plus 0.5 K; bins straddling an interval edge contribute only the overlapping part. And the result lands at 1.3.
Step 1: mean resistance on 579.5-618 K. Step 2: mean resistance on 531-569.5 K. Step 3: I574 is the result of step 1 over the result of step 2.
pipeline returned 1.4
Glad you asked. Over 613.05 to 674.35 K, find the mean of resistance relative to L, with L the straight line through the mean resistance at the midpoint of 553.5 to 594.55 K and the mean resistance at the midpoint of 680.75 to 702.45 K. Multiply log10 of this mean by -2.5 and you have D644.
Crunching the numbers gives 0.08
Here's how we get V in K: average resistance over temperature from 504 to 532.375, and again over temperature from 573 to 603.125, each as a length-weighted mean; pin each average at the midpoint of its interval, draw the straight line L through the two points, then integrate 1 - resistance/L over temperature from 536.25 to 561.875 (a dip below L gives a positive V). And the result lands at 6.24 K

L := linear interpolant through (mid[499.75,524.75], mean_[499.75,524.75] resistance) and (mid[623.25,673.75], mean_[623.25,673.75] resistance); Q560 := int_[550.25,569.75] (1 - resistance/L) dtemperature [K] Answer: 2.4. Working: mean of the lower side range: 5.17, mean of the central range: 4.7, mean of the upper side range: 5.67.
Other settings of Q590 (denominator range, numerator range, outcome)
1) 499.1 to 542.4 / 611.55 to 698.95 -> 1.20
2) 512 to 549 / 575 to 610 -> 1.37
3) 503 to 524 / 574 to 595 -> 1.27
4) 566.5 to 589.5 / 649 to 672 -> 0.92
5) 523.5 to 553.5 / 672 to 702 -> 1.44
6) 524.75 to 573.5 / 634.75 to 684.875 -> 1.26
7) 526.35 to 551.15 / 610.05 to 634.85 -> 1.32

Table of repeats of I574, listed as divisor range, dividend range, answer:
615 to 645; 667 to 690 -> 1.09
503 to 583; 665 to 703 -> 1.26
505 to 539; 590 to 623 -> 1.23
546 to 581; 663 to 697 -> 1.22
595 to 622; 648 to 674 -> 0.96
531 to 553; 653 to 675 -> 1.37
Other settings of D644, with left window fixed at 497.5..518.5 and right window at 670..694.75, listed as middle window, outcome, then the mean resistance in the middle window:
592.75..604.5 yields -0.08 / 6.16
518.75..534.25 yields 0.09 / 4.91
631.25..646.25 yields 0.07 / 5.59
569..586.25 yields -0.11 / 6.22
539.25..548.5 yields 0.29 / 4.15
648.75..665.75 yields 0.07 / 5.69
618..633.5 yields 0.05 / 5.61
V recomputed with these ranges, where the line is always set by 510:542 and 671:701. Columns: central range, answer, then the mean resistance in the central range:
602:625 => -1.2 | 5.94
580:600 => -4.0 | 6.51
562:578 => -0.8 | 5.5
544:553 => 1.5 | 4.18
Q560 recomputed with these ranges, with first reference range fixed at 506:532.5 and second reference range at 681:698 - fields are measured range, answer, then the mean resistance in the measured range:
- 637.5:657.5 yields 1.61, 5.55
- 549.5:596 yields -1.19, 5.63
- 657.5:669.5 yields 0.55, 5.88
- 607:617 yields -0.43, 6.02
